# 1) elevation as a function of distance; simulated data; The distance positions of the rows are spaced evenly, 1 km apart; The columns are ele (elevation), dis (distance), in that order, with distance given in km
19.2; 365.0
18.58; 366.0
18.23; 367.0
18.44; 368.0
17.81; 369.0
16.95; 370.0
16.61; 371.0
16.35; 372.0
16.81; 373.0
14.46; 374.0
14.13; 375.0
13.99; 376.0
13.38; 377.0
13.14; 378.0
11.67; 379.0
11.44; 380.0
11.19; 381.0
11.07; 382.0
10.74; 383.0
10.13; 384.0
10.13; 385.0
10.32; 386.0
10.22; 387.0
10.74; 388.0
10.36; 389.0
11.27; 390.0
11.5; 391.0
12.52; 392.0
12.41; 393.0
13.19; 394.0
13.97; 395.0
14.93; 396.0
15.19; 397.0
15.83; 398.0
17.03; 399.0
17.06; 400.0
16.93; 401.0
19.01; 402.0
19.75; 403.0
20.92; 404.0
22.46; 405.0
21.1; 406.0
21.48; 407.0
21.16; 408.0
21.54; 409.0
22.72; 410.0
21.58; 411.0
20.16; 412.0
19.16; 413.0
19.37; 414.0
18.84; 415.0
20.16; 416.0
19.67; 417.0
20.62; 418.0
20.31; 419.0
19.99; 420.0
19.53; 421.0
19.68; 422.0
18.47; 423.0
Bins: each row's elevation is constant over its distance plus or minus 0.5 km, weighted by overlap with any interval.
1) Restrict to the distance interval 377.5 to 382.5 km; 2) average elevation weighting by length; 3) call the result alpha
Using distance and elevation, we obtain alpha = 11.7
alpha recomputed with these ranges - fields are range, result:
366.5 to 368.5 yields 18.3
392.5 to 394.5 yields 12.8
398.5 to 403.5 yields 18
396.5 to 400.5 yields 16.3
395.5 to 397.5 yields 15.1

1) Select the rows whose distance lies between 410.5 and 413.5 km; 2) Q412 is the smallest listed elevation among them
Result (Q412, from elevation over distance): 19.16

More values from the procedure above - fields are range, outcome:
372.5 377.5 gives 13.38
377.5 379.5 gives 11.67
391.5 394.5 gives 12.41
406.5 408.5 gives 21.16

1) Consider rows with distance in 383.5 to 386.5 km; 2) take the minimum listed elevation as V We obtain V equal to 10.13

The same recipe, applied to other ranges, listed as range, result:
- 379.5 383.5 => 10.74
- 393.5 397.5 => 13.19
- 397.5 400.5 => 15.83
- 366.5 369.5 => 17.81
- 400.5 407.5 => 16.93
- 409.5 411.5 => 21.58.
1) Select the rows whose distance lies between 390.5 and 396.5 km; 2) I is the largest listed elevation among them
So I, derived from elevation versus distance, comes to 14.93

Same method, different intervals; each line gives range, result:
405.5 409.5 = 21.54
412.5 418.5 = 20.62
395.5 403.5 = 19.75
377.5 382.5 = 13.14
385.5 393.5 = 12.52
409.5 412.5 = 22.72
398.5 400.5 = 17.06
